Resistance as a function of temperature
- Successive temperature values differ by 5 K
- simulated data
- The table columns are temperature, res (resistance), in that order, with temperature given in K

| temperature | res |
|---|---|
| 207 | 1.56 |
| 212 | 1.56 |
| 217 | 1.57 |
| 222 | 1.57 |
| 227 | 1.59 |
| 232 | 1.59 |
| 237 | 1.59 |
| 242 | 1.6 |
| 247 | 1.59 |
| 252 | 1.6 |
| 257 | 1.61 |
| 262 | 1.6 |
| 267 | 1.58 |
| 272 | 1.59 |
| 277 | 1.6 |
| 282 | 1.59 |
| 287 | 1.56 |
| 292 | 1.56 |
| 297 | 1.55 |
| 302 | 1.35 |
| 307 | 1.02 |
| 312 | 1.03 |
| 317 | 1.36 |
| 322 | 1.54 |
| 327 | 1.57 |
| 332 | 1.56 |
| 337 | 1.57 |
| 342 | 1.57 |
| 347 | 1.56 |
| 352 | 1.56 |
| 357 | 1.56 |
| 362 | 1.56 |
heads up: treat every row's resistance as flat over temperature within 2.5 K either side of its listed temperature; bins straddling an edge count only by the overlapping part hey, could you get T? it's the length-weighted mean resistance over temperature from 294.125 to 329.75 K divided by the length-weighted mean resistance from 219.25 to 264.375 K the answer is 0.8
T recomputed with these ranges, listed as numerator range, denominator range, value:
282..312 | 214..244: 0.88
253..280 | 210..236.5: 1.01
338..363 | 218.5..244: 0.98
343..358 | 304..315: 1.48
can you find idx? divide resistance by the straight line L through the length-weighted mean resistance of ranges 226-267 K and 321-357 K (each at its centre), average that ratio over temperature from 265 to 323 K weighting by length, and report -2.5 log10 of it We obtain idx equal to 0.10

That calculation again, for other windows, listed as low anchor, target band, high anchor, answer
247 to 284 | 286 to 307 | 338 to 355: 0.101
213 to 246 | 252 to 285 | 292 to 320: -0.114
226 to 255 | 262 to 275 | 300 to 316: -0.130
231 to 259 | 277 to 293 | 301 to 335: -0.081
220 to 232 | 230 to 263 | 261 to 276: -0.007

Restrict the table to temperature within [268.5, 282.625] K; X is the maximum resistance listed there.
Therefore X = 1.6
